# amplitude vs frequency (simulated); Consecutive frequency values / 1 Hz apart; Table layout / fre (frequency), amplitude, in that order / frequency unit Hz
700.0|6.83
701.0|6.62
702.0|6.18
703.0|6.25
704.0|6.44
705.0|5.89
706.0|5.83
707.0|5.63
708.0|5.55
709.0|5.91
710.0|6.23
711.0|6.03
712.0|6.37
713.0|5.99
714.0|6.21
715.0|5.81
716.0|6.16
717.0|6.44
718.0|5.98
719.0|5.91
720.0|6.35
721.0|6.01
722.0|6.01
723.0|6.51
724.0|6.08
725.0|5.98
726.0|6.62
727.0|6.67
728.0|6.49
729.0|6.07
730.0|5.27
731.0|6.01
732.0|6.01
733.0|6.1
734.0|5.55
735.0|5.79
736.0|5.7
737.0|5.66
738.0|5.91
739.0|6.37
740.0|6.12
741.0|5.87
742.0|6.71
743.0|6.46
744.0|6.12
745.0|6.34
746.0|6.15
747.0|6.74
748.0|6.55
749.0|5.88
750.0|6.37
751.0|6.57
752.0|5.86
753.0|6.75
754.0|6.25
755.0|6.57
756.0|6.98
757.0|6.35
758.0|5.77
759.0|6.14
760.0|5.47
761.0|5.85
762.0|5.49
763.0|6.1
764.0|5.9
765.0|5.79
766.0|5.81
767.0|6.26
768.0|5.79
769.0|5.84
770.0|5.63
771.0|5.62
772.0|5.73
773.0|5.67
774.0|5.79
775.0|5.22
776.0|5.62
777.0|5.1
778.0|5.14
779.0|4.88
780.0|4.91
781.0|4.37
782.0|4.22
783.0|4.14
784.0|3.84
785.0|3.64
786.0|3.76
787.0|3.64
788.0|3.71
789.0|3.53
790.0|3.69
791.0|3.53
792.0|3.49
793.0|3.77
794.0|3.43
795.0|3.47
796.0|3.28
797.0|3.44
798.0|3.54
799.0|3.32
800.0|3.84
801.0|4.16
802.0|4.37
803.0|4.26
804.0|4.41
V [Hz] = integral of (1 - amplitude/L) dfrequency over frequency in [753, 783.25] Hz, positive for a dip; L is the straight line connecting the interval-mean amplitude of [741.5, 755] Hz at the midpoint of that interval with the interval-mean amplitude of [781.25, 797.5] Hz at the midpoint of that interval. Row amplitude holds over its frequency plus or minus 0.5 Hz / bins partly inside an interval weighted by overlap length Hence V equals -3.5 Hz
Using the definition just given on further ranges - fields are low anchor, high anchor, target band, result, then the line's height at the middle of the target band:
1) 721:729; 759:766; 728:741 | 0.57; 6.17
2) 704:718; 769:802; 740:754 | -3.06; 5.19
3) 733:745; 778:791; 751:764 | -2.25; 5.23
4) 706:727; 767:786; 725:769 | -4.38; 5.57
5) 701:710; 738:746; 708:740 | 0.36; 6.13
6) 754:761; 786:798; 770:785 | -1.00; 4.66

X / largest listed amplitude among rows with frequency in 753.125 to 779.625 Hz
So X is 6.98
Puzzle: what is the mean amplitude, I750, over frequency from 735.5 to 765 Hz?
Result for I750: 6.17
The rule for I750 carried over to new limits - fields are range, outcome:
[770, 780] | 5.4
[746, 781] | 5.88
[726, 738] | 5.97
